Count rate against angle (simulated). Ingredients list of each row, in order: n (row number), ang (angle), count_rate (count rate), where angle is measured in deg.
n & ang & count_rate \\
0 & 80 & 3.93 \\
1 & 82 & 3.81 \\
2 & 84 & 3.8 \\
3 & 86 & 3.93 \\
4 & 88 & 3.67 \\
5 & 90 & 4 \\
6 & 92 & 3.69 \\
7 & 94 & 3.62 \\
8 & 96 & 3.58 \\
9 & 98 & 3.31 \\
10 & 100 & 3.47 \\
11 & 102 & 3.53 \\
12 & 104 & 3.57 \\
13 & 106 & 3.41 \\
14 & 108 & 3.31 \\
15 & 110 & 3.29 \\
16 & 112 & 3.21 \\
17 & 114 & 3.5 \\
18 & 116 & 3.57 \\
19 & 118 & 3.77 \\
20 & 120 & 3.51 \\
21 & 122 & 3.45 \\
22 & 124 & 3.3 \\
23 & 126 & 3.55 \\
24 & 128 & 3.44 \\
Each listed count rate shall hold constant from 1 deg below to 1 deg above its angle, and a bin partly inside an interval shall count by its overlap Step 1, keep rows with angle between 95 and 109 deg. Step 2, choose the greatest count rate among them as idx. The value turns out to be 3.58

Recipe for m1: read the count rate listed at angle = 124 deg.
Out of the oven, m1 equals 3.3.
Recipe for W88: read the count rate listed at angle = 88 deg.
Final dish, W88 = 3.67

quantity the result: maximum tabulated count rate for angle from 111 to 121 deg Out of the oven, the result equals 3.77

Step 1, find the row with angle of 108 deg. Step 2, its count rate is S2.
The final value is 3.31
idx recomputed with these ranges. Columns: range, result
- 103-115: 3.57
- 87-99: 4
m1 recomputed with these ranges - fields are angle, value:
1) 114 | 3.5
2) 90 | 4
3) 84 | 3.8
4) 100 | 3.47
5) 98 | 3.31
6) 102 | 3.53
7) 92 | 3.69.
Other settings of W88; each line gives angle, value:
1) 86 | 3.93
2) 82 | 3.81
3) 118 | 3.77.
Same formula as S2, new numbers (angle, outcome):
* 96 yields 3.58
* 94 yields 3.62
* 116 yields 3.57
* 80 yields 3.93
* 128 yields 3.44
